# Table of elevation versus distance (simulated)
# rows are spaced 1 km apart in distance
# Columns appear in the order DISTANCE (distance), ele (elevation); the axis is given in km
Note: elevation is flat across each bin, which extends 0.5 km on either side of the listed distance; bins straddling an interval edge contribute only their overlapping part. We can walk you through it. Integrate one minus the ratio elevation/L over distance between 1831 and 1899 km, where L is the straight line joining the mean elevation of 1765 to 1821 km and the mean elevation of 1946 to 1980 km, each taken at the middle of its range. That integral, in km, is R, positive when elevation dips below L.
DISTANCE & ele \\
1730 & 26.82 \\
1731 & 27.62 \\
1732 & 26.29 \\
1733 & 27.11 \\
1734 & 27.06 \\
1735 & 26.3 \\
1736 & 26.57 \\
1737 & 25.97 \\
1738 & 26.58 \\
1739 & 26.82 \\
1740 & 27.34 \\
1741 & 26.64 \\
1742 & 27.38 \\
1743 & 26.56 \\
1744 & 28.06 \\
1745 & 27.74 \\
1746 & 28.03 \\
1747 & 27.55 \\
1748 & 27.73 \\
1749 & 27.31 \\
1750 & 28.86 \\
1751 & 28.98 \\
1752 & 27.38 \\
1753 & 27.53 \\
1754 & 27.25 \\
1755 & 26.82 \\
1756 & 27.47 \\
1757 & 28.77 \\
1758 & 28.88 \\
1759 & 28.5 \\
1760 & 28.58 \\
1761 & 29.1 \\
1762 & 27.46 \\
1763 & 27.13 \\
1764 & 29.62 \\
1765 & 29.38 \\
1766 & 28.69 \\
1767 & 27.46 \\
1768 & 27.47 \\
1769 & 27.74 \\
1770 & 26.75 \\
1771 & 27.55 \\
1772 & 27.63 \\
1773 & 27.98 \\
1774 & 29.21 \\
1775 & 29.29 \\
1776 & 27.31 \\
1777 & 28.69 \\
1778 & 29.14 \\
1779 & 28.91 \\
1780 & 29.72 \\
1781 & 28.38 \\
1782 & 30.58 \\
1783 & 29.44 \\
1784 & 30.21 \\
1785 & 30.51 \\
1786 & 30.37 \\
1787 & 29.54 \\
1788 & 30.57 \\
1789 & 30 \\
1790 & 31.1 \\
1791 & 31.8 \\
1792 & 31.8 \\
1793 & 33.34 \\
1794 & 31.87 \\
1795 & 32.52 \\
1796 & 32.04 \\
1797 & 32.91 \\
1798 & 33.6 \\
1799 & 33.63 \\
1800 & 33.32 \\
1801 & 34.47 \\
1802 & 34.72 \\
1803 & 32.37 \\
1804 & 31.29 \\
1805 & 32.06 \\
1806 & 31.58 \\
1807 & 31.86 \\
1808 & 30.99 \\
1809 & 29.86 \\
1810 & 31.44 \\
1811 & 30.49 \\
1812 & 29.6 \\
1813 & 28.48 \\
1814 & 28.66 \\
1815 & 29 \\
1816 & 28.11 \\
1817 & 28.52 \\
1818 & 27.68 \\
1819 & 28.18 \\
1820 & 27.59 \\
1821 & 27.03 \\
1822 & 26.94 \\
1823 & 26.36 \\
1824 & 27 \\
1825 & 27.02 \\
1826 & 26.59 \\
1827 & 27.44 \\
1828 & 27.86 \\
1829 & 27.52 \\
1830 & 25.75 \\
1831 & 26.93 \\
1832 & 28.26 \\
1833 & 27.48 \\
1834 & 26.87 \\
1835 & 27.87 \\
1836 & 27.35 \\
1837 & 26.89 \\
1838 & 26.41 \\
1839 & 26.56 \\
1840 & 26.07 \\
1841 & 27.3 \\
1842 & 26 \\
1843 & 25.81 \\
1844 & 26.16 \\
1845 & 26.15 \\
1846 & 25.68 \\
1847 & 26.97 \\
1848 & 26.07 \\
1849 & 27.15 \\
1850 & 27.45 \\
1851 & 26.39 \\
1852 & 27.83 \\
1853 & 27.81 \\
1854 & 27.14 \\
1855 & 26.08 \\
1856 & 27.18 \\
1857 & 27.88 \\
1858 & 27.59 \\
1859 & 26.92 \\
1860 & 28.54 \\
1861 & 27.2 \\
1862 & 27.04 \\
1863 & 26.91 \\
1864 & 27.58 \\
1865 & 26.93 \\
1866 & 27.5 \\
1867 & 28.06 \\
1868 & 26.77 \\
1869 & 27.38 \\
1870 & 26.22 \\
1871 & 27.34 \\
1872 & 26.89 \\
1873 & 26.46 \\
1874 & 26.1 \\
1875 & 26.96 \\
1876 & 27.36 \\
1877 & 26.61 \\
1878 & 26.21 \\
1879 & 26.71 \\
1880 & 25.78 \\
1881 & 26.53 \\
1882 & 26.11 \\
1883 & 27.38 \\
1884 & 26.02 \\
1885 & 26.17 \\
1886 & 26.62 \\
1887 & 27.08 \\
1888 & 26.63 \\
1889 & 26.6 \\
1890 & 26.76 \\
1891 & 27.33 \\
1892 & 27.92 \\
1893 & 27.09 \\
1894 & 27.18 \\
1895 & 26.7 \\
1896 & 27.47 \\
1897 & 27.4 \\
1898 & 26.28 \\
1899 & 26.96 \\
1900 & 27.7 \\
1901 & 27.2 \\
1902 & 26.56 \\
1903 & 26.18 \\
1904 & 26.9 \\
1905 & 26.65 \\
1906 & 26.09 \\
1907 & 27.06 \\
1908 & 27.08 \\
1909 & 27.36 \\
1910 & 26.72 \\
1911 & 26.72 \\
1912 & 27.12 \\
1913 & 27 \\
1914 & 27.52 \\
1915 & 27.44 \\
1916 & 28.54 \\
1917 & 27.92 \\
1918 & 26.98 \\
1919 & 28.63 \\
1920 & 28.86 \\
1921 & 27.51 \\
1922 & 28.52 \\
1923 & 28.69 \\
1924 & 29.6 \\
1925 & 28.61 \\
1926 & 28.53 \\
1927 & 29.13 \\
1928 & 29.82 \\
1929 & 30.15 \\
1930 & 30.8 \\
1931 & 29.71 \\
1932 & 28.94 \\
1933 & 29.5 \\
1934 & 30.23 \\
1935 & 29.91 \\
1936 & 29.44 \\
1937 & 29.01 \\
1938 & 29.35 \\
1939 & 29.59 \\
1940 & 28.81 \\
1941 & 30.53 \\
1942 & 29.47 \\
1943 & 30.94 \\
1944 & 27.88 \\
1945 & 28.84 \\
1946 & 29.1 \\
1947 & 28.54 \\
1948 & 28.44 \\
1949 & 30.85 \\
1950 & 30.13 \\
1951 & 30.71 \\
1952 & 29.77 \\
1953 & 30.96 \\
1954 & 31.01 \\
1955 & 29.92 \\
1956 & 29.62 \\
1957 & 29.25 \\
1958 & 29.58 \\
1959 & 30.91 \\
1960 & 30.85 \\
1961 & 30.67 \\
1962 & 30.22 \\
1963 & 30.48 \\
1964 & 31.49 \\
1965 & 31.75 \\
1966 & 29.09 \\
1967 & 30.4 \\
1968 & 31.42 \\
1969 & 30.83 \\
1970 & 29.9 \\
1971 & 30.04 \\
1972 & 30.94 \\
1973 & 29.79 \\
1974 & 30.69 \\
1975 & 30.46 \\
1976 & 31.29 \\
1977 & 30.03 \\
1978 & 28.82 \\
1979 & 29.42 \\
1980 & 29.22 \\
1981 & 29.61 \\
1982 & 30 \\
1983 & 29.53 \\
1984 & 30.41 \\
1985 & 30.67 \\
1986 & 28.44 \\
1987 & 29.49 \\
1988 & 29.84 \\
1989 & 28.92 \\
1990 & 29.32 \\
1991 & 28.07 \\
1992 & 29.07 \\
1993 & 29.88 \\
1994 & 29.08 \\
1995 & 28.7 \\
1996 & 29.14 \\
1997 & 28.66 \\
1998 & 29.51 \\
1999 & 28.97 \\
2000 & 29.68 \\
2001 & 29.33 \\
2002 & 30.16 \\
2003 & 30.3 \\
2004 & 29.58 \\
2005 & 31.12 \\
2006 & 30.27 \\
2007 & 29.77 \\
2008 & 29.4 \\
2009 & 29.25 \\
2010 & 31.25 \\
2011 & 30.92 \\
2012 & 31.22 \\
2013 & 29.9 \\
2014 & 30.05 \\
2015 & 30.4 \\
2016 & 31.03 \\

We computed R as 7.3 km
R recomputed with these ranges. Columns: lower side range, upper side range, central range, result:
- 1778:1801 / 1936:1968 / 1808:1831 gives 2.1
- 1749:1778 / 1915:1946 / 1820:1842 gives 1.2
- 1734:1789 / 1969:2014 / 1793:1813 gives -2.5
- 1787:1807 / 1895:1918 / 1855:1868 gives 0.8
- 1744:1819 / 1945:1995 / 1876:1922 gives 4.3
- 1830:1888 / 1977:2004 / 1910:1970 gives -2.0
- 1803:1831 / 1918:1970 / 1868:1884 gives 1.4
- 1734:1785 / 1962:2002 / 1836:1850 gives 1.1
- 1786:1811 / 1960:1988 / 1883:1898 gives 2.0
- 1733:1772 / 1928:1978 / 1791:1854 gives -0.9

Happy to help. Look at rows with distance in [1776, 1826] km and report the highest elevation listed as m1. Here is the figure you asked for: 34.72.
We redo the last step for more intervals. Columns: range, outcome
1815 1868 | 29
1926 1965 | 31.75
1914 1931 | 30.8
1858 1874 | 28.54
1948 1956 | 31.01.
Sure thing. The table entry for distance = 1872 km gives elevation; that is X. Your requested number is 26.89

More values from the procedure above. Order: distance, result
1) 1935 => 29.91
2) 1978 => 28.82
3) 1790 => 31.1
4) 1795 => 32.52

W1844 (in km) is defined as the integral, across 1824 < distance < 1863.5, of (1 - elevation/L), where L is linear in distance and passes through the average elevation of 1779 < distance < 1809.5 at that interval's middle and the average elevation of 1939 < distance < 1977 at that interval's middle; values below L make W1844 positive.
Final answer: 5.2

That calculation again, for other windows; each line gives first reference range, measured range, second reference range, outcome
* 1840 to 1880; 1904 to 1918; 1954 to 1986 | 0.6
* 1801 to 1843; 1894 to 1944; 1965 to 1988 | 2.1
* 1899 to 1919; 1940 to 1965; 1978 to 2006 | -1.5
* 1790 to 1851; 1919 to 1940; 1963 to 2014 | 0.2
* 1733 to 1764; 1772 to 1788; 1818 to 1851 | -1.1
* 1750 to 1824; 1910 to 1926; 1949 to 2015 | 1.0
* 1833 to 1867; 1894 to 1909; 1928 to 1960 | 0.8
